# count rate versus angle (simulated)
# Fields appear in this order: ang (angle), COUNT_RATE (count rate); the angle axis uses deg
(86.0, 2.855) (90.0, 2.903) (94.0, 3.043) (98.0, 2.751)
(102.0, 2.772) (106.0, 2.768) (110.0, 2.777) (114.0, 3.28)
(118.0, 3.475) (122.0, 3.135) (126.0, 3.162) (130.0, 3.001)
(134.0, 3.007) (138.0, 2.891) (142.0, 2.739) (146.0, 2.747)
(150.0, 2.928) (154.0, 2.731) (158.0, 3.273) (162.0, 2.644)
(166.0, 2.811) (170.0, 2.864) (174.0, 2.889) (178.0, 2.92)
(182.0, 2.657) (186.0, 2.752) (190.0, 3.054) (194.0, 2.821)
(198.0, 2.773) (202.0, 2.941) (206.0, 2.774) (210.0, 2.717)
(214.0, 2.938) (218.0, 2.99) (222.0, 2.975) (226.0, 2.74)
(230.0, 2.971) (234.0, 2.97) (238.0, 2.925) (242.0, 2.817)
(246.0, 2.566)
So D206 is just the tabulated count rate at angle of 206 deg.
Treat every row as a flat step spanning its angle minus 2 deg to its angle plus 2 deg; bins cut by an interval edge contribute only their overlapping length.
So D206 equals 2.774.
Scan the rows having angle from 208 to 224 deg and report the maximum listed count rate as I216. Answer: 2.99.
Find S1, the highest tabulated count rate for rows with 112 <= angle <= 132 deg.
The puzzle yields 3.475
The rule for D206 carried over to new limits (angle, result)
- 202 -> 2.941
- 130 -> 3.001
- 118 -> 3.475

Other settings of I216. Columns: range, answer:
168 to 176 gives 2.889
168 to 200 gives 3.054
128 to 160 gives 3.273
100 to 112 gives 2.777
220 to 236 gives 2.975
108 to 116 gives 3.28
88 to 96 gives 3.043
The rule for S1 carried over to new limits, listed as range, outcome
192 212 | 2.941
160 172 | 2.864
